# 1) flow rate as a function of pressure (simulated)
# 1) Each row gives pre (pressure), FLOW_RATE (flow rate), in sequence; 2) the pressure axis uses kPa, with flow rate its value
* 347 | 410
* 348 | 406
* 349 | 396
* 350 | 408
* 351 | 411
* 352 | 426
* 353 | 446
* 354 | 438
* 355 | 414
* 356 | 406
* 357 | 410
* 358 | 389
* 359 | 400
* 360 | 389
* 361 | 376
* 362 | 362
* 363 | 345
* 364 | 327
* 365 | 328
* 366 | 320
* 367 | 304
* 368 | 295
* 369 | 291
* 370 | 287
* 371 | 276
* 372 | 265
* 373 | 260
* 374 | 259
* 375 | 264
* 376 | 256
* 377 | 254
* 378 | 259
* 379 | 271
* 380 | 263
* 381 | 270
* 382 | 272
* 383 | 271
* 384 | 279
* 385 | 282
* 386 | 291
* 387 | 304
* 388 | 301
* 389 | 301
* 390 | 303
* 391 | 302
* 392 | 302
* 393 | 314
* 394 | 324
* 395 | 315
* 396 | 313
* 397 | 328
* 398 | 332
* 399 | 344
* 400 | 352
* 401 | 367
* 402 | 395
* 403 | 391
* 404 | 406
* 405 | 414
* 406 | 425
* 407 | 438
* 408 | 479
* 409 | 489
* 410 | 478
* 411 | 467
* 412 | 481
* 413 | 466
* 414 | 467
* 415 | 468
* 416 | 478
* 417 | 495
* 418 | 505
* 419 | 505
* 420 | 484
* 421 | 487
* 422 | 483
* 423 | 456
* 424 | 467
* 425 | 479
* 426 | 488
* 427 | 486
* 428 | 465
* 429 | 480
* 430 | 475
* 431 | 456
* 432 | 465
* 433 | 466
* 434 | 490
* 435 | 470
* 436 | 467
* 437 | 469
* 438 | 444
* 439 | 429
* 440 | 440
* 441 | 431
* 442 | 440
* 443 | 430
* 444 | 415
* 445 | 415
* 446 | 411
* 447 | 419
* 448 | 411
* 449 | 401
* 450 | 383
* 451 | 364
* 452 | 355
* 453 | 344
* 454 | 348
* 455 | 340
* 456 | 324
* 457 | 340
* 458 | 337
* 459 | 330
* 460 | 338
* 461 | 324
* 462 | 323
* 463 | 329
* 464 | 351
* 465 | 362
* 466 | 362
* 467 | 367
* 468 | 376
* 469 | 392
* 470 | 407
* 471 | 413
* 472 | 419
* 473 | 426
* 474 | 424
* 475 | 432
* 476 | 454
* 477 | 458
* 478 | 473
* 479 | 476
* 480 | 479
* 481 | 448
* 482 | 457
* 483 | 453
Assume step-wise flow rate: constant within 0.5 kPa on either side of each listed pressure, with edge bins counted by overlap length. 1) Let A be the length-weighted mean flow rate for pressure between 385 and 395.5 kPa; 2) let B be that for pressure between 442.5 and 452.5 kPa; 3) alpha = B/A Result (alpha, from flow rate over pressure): 1.31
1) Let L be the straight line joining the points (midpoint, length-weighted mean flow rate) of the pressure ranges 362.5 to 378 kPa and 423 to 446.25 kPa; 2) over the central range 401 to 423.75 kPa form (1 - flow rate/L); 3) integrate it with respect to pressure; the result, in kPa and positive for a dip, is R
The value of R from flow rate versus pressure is -3.5 kPa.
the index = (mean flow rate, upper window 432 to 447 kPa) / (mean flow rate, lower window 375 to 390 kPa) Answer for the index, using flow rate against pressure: 1.60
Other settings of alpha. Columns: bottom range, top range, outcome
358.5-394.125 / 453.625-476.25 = 1.24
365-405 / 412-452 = 1.49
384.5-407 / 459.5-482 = 1.19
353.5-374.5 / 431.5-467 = 1.16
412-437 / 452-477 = 0.78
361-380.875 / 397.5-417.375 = 1.48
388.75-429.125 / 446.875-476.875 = 0.89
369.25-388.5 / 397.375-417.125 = 1.57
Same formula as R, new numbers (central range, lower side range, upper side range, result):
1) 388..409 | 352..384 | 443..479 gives -1.0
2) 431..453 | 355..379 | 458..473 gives -4.6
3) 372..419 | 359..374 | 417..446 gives 3.9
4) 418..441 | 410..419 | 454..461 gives -2.2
